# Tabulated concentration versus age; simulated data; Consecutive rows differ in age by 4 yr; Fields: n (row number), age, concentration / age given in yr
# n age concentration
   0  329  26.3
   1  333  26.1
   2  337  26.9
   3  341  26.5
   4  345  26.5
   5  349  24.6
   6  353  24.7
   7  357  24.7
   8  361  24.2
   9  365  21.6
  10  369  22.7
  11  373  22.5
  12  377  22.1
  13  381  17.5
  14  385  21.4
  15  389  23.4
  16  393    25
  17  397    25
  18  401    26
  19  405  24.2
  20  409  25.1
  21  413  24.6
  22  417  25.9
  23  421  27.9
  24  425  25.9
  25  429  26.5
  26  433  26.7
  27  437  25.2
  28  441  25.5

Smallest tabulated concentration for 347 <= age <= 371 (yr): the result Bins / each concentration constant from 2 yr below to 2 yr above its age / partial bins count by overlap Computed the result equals 21.6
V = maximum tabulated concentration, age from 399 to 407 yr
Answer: 26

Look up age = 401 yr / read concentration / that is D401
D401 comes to 26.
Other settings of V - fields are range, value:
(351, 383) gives 24.7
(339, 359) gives 26.5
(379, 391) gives 23.4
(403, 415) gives 25.1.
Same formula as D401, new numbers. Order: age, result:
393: 25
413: 24.6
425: 25.9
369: 22.7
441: 25.5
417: 25.9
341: 26.5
